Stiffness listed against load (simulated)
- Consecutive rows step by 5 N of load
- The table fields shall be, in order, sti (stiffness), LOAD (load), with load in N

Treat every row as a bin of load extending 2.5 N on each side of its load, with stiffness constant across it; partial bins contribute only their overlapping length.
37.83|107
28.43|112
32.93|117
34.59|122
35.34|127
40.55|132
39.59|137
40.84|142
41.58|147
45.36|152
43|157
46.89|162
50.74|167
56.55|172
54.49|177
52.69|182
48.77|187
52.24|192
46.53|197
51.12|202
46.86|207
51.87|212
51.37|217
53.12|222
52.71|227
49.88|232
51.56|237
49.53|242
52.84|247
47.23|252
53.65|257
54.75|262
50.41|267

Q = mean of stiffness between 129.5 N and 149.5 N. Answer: 40.6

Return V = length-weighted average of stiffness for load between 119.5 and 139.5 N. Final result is 37.5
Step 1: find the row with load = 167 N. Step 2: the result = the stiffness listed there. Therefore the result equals 50.74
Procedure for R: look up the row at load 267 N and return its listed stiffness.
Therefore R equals 50.41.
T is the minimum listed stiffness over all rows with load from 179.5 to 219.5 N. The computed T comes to 46.53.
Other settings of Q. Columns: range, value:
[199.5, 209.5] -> 49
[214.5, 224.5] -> 52.2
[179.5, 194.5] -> 51.2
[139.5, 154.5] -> 42.6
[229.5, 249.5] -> 51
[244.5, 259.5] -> 51.2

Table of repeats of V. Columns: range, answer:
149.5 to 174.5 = 48.5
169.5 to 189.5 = 53.1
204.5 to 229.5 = 51.2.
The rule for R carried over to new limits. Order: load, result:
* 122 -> 34.59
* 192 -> 52.24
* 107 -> 37.83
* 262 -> 54.75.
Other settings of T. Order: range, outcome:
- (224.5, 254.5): 47.23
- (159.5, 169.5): 46.89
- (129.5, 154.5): 39.59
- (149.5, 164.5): 43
